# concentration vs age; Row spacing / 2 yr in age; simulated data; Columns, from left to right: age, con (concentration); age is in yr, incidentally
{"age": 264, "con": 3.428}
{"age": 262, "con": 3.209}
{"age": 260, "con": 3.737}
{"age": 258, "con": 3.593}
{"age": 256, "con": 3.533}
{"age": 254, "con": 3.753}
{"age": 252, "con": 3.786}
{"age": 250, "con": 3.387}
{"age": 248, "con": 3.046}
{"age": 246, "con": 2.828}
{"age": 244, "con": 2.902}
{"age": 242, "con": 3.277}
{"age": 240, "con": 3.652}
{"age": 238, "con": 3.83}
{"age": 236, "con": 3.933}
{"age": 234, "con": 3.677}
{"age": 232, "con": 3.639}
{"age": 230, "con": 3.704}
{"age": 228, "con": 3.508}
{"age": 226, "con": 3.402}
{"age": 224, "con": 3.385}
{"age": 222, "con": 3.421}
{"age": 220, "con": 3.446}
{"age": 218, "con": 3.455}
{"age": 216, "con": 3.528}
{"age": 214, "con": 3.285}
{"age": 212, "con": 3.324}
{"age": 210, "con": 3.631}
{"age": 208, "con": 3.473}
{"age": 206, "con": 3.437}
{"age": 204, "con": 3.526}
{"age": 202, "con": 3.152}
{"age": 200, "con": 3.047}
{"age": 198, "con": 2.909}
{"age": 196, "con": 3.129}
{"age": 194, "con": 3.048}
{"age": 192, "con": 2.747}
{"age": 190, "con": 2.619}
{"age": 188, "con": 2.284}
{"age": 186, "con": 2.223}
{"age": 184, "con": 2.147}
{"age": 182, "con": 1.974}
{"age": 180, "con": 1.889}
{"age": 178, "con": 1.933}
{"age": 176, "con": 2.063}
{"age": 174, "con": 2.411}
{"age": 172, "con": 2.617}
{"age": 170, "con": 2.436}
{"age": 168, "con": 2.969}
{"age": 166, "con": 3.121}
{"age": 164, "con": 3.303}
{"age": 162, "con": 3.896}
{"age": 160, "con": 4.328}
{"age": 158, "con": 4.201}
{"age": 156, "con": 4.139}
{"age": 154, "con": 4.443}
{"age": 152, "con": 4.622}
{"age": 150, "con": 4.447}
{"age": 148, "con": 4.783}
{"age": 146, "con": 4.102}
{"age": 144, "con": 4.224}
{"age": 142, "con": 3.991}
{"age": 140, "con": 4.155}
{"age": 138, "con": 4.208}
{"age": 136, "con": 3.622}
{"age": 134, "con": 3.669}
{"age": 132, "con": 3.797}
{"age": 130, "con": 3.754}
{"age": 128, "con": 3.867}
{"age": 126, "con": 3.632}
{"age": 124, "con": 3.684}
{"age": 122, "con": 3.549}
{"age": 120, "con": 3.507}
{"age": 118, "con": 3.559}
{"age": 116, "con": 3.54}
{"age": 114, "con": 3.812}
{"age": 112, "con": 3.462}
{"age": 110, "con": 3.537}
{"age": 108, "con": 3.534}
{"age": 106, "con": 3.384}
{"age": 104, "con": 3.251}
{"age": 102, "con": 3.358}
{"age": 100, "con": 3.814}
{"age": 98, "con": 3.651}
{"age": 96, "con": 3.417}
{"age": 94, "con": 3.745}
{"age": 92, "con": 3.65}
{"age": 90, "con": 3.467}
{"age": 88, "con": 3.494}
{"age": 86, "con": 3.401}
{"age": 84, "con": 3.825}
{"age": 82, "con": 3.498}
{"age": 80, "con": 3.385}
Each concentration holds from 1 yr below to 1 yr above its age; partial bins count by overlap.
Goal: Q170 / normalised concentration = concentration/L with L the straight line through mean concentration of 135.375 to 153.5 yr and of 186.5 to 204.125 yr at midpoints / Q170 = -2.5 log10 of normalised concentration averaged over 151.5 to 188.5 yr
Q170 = 0.21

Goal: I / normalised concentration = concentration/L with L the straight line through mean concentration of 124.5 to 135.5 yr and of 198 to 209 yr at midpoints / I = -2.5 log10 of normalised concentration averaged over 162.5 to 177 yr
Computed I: 0.264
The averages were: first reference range 3.74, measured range 2.74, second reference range 3.29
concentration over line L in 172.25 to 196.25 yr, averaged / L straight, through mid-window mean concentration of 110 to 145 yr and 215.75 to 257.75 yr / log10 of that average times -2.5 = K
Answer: 0.46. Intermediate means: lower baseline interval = 3.76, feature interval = 2.36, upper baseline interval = 3.48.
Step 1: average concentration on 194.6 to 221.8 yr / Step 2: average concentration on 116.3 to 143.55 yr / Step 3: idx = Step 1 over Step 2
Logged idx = 0.88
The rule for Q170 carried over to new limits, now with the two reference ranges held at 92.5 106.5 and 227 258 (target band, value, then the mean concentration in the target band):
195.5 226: 0.05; 3.35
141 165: -0.19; 4.21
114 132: -0.04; 3.66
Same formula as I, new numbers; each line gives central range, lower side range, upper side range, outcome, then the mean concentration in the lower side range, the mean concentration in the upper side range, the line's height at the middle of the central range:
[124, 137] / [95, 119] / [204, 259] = -0.061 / 3.53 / 3.48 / 3.52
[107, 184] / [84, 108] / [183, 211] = -0.087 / 3.53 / 2.96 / 3.25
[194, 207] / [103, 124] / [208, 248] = 0.092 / 3.52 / 3.45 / 3.47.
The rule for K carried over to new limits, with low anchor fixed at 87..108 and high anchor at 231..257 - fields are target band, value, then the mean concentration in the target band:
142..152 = -0.24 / 4.37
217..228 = 0.02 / 3.43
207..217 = 0.01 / 3.45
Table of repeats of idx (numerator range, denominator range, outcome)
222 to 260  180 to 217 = 1.19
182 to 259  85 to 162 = 0.86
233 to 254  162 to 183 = 1.36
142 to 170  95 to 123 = 1.13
